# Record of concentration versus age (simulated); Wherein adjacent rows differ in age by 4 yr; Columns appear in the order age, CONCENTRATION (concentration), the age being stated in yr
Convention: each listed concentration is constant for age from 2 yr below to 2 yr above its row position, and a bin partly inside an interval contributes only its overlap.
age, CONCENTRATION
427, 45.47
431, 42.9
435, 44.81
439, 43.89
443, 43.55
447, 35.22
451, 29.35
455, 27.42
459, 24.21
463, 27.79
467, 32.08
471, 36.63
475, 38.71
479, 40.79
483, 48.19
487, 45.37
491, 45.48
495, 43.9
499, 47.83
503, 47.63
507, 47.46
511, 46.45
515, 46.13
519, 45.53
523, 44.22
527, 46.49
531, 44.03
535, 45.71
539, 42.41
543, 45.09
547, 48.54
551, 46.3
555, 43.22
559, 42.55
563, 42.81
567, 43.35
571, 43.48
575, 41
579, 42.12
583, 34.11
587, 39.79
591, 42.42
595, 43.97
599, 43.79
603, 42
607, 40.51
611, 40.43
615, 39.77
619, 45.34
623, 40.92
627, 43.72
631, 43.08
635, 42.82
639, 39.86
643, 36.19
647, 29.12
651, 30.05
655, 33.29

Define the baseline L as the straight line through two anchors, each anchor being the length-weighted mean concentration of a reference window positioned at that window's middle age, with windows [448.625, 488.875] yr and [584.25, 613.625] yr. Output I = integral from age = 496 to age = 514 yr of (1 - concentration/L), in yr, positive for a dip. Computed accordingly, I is -5.0 yr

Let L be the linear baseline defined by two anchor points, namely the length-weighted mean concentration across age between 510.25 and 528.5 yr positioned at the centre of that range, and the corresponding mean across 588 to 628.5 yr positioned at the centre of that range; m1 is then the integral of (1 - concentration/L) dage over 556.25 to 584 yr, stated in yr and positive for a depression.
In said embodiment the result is 1.3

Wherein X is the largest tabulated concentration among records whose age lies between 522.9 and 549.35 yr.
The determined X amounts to 48.54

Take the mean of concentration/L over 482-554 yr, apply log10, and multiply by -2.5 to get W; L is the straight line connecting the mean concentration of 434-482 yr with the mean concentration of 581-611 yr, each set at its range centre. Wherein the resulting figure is -0.21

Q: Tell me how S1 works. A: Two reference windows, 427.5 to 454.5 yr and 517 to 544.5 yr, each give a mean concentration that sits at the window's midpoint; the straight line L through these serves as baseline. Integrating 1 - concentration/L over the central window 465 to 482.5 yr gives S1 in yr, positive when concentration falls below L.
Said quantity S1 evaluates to 1.5 yr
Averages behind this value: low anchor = 39.6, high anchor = 44.8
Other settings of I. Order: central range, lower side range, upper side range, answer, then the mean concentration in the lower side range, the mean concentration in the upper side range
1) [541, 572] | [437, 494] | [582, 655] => -4.6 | 37.2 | 39.8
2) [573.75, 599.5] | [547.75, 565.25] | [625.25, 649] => 0.8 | 44.1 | 39.1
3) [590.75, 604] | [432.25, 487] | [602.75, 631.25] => -0.6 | 36.8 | 41.9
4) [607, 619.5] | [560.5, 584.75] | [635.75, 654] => -1.3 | 41.2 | 34.4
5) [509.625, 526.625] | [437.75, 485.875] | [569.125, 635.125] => -3.4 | 35.7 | 41.7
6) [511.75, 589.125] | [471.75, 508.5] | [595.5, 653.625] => -1.8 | 44.7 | 39.9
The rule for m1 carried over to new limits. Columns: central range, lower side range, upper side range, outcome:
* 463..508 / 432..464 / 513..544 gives -2.9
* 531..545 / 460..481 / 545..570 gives -0.7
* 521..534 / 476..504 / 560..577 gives -0.3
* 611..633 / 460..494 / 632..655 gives -3.8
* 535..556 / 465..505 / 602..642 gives -1.5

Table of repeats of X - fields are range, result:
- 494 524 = 47.83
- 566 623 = 45.34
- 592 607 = 43.97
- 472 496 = 48.19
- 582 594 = 42.42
